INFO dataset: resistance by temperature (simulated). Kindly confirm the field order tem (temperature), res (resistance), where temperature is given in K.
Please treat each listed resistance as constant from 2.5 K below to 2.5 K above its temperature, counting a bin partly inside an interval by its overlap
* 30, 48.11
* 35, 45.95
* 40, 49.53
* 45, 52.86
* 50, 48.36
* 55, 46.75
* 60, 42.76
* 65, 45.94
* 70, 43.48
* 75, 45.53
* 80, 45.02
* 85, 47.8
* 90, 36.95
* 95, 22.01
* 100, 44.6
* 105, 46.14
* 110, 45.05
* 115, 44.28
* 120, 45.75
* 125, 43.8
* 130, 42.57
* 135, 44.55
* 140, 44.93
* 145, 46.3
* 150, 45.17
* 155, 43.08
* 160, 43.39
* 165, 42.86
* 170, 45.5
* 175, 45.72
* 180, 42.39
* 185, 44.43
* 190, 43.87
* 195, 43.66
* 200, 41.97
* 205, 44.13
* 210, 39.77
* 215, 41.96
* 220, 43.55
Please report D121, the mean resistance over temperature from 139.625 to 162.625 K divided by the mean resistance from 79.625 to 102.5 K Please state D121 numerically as 1.1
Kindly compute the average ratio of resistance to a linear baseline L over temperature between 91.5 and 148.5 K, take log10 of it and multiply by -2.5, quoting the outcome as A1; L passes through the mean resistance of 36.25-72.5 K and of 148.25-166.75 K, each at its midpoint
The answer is 0.05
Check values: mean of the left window 47.1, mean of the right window 43.6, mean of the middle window 42.7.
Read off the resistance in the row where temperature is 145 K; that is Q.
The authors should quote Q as 46.3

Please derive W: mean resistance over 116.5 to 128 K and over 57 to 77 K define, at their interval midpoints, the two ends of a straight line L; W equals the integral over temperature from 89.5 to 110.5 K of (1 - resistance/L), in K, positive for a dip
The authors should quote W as 2.83 K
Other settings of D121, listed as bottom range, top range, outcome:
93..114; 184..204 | 1.08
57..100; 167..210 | 1.05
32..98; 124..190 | 1.00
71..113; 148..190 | 1.06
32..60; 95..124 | 0.90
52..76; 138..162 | 0.99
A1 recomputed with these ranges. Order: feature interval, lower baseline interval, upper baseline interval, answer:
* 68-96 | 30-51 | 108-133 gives 0.14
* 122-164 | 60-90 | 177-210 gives -0.01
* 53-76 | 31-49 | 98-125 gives 0.07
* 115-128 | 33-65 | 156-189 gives 0.02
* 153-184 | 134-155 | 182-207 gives 0.01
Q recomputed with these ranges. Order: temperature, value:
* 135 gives 44.55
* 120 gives 45.75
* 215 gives 41.96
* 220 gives 43.55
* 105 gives 46.14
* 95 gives 22.01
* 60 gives 42.76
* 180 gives 42.39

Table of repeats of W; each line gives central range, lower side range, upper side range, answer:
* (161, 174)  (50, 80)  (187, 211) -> -0.2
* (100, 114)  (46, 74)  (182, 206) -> -0.1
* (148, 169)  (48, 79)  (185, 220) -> -0.1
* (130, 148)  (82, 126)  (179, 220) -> -1.2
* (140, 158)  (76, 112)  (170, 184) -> -0.6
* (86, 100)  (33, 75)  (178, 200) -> 3.6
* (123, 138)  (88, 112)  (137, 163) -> -0.5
